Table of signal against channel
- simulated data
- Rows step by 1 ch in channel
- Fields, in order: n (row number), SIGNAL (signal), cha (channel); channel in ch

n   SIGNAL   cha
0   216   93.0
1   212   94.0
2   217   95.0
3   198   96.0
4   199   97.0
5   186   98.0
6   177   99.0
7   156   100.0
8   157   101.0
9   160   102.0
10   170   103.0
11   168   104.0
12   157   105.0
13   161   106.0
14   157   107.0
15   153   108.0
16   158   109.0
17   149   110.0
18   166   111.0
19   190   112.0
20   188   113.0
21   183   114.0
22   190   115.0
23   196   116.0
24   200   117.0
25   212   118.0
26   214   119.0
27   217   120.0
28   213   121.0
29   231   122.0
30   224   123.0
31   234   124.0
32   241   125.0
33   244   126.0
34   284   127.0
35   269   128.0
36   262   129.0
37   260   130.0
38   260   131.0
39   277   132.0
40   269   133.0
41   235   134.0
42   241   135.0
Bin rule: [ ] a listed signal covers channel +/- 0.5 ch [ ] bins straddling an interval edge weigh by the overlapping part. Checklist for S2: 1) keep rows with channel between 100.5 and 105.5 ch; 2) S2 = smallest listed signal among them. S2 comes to 157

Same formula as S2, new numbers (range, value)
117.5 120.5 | 212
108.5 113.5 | 149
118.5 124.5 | 213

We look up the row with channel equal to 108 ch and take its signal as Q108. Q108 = 153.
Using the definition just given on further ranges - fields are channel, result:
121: 213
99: 177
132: 277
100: 156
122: 231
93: 216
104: 168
